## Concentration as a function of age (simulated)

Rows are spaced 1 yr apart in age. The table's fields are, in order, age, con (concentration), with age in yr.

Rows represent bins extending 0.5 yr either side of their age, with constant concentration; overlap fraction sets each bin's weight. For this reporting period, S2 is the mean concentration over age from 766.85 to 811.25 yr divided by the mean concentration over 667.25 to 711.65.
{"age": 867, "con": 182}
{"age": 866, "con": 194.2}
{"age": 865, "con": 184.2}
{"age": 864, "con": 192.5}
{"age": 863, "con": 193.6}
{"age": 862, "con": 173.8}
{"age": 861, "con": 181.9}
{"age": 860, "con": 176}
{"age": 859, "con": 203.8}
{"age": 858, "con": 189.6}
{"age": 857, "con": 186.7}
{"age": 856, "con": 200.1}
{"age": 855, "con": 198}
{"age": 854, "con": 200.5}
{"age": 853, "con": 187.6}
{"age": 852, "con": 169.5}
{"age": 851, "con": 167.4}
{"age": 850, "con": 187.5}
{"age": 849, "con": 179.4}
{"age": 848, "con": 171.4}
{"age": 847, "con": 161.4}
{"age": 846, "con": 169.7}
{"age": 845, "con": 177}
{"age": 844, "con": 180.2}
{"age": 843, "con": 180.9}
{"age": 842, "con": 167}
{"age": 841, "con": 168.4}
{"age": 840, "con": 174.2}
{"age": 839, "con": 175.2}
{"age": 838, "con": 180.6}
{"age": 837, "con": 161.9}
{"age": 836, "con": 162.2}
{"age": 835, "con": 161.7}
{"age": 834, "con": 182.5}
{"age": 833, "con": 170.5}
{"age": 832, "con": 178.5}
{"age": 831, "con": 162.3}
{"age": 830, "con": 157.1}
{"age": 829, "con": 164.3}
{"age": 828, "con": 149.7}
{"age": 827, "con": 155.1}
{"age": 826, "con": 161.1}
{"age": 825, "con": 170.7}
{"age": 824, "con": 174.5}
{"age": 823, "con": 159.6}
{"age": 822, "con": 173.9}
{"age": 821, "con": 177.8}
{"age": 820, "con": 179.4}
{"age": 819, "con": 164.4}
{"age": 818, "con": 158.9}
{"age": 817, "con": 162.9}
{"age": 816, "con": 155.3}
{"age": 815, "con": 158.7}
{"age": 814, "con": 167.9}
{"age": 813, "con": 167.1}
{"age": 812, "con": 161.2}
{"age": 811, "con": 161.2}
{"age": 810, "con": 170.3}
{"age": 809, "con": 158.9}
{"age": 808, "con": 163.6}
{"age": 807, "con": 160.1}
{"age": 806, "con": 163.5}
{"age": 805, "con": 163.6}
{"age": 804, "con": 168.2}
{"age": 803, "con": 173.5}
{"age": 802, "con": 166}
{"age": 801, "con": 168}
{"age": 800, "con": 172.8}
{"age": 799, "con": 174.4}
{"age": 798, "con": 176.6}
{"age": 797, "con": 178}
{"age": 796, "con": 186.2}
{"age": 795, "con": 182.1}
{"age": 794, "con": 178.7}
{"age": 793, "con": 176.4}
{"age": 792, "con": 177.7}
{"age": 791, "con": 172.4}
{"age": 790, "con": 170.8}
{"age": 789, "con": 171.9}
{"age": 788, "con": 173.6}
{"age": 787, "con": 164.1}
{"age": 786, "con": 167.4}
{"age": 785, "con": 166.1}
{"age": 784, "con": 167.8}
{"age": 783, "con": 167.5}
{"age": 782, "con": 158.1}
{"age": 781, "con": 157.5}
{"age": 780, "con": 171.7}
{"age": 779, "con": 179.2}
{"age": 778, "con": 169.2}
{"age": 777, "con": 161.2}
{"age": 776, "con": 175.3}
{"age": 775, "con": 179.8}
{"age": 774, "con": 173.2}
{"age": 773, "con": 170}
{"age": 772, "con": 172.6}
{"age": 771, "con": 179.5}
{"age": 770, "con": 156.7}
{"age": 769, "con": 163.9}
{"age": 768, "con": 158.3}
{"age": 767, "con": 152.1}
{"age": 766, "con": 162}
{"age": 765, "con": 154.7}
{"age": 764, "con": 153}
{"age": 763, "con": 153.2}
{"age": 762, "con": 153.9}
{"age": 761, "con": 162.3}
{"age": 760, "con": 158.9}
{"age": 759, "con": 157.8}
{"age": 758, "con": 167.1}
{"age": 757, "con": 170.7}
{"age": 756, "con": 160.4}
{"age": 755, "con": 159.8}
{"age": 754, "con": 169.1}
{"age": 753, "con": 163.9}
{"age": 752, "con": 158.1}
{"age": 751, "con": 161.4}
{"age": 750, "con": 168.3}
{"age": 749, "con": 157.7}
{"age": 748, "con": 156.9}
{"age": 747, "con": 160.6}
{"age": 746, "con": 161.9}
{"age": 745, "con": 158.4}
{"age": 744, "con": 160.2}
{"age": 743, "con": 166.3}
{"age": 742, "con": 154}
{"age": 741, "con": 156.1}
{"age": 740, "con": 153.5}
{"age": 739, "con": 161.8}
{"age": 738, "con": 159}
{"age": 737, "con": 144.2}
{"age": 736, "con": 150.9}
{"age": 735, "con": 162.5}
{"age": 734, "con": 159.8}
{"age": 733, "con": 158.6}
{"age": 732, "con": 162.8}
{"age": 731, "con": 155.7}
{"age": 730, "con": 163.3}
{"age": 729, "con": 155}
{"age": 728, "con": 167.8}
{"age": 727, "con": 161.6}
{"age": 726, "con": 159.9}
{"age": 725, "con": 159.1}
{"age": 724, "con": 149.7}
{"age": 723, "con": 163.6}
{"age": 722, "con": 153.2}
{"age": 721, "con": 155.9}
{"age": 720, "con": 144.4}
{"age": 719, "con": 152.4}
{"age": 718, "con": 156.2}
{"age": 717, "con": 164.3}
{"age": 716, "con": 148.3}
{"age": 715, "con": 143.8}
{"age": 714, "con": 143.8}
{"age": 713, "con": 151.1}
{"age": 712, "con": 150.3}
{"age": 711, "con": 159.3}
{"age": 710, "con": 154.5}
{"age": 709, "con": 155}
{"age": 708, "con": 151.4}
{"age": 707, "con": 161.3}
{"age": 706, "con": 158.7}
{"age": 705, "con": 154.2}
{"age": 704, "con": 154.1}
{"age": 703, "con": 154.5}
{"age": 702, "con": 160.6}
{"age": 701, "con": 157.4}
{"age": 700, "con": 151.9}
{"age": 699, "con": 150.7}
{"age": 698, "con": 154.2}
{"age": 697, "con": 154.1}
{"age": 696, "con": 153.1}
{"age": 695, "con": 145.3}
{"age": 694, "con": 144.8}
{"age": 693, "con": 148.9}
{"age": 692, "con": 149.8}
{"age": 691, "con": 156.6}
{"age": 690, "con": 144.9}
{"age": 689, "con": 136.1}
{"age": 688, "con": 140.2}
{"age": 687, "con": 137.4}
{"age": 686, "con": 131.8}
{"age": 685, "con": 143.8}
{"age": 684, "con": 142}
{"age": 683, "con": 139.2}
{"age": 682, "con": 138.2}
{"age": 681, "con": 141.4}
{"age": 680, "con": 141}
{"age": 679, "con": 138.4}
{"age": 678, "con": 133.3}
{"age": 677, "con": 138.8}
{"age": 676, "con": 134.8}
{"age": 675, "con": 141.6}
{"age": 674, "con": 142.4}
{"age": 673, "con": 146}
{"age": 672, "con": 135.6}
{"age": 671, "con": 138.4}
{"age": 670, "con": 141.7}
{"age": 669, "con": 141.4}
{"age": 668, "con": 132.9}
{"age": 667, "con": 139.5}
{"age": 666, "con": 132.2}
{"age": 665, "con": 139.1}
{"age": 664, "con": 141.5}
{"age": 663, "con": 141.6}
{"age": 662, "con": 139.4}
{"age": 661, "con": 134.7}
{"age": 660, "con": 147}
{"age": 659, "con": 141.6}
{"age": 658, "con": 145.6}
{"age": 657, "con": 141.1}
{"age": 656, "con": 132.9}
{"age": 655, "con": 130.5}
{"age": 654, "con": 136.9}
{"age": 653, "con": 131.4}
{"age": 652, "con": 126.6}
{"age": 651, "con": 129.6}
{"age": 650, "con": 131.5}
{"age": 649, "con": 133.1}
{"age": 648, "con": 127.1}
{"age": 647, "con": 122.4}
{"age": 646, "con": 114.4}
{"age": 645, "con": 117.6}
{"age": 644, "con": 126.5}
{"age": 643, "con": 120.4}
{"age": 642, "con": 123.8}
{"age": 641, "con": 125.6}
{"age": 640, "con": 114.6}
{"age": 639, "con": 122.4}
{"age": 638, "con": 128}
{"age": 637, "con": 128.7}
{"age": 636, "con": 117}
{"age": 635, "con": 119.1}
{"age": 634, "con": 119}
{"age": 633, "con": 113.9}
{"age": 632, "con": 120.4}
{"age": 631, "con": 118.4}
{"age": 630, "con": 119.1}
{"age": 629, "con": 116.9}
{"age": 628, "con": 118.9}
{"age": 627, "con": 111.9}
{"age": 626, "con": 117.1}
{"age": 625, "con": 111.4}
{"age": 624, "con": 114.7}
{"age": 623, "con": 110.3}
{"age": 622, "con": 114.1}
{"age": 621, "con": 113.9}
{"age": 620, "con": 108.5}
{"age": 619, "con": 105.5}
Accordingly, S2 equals 1.2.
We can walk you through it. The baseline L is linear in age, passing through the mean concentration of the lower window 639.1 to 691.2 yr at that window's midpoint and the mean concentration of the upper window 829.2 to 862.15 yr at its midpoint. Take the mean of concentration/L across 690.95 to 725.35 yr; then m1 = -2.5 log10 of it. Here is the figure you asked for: -0.06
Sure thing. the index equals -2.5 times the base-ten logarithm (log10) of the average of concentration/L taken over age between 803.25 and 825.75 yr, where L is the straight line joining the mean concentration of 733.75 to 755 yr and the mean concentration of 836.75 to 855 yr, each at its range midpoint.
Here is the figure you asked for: 0.04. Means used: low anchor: 159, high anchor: 176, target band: 166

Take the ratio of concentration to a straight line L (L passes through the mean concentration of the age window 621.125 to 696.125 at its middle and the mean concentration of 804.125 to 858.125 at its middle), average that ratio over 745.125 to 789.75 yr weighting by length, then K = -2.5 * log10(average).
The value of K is -0.054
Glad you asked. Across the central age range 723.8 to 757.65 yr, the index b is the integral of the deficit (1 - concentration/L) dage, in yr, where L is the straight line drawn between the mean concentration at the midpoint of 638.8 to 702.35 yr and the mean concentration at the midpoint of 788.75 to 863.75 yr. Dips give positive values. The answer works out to -1.4 yr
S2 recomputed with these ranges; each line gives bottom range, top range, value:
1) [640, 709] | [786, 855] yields 1.22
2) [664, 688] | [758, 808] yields 1.21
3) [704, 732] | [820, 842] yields 1.08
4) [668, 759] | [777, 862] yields 1.13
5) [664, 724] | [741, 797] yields 1.13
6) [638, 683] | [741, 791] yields 1.22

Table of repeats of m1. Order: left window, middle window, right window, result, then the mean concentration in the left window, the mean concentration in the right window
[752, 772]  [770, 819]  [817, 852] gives -0.03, 161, 170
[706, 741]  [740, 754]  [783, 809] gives 0.00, 156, 171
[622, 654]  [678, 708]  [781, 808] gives -0.07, 121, 171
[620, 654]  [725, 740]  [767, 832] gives -0.07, 121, 168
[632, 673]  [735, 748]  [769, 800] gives 0.01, 131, 172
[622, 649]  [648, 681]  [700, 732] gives -0.04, 119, 156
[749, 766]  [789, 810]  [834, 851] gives -0.03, 161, 173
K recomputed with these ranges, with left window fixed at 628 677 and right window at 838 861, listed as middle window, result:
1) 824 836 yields 0.067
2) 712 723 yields -0.035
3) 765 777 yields -0.041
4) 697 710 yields -0.086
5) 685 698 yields -0.039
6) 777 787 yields -0.022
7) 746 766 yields -0.025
